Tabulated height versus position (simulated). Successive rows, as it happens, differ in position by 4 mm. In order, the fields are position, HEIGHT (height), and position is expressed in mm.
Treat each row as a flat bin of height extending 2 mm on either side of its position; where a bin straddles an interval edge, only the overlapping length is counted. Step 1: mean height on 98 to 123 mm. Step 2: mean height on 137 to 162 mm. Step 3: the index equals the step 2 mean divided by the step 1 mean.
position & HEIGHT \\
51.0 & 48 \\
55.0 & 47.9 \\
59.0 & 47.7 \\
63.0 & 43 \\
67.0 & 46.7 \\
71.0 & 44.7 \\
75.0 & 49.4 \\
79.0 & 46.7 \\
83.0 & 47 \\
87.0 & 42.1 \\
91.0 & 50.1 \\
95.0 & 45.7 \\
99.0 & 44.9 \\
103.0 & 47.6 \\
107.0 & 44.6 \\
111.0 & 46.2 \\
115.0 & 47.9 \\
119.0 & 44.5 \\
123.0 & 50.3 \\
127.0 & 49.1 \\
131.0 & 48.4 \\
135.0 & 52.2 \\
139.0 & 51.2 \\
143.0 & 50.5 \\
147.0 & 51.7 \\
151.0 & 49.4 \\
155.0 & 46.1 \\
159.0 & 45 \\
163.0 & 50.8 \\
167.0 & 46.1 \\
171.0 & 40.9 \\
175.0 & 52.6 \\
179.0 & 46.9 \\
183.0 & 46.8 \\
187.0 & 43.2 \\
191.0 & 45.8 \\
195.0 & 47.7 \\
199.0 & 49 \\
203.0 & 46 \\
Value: 1.06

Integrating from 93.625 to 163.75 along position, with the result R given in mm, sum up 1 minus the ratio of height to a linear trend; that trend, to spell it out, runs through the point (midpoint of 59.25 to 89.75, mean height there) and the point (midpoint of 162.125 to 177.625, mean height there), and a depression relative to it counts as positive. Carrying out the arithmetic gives -2.1 mm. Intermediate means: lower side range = 45.9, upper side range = 47.3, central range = 48.1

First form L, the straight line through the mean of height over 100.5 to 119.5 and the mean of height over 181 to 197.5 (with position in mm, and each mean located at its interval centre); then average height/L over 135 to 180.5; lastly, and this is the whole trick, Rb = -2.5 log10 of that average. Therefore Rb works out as -0.05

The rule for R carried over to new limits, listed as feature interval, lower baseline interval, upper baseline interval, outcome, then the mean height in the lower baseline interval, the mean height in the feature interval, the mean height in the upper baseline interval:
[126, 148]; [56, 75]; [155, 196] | -2.0 mm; 46.1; 50.5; 46.5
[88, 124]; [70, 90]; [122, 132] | 0.9 mm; 46.2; 46.6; 49.2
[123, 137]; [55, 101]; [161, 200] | -1.0 mm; 46.3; 50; 46.9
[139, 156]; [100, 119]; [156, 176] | -1.2 mm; 46.3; 49.8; 46.8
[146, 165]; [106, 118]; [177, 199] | -0.9 mm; 46.2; 48.4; 46.3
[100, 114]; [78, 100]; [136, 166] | 0.3 mm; 46.1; 46.2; 49.2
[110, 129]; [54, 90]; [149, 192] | -0.5 mm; 46.2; 47.7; 46.7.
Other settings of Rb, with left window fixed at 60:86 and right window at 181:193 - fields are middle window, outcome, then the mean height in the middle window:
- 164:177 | -0.03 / 46.9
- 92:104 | -0.01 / 46.3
